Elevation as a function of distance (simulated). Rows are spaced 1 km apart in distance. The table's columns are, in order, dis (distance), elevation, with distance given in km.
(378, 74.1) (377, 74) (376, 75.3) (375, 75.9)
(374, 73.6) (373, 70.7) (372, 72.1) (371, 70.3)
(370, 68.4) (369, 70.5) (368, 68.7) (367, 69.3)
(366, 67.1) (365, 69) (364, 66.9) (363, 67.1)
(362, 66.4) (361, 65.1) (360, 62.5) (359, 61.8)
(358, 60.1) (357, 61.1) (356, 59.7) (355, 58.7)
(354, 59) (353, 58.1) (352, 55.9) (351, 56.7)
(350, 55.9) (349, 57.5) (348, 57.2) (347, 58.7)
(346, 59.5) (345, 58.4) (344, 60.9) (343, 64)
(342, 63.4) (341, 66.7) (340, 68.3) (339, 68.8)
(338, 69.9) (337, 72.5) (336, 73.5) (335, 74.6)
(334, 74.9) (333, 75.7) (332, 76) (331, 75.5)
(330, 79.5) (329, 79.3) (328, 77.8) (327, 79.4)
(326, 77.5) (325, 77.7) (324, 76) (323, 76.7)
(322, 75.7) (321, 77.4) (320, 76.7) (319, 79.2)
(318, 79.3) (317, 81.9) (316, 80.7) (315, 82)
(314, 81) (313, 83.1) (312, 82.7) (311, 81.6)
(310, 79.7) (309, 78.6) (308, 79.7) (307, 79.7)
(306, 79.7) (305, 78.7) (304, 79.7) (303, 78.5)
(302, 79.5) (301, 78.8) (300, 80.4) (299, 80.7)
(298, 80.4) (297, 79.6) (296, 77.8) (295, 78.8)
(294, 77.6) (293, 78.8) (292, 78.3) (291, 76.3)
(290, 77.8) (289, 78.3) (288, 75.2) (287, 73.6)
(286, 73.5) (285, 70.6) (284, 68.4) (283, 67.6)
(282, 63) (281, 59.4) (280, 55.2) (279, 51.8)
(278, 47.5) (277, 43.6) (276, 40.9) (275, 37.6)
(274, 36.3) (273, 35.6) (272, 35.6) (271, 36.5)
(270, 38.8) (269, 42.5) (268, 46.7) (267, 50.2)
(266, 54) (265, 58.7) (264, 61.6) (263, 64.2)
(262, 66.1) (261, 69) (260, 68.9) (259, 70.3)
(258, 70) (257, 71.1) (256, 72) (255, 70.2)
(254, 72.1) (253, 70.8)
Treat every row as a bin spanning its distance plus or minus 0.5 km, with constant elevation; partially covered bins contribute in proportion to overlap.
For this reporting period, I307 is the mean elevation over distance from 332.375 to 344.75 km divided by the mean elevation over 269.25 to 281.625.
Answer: 1.6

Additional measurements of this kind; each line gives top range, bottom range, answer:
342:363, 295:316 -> 0.75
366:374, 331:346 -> 1.02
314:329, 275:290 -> 1.27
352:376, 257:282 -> 1.26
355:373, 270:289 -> 1.22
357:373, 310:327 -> 0.84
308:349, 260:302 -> 1.18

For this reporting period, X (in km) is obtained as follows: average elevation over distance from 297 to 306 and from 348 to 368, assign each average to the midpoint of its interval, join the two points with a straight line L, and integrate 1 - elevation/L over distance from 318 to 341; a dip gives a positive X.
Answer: -1.5 km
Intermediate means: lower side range 79.6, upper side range 62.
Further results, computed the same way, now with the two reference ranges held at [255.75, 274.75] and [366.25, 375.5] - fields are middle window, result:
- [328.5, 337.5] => -1.5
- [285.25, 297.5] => -3.8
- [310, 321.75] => -3.4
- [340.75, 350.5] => 1.0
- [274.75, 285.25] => 0.4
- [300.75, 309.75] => -2.7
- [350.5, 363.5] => 1.5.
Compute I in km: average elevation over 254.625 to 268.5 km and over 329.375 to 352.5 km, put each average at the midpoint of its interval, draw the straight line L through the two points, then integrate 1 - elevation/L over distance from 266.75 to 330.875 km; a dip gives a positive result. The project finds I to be -4.9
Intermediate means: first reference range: 63.7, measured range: 70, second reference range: 66.3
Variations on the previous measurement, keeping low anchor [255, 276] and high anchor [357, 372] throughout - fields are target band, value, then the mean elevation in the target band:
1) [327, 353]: -1.6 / 67.3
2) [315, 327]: -3.3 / 78.3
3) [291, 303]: -4.3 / 79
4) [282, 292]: -2.8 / 73.2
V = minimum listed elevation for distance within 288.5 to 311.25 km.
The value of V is 76.3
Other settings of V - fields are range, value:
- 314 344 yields 60.9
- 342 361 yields 55.9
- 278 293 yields 47.5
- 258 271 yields 36.5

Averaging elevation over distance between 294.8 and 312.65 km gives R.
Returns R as 79.7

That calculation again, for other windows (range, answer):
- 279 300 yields 73.2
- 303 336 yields 78.6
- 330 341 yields 73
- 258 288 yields 55.3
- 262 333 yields 69.5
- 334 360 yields 62.7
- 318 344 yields 74.1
